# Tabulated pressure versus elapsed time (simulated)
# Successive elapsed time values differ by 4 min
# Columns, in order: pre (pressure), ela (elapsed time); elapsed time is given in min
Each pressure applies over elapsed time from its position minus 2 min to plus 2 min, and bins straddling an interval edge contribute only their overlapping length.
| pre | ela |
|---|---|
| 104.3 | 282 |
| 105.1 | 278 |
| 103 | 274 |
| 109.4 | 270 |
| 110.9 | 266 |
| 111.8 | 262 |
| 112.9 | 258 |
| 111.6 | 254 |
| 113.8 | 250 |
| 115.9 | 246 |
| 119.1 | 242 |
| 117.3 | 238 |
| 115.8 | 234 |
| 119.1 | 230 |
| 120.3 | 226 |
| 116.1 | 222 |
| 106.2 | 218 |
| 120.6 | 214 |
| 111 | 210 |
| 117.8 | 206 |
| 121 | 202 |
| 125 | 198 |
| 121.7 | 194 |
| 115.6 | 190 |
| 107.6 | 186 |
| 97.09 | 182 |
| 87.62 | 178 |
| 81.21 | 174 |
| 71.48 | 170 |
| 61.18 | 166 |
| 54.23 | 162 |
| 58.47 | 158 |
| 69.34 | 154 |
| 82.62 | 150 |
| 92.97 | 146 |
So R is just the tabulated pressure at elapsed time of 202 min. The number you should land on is 121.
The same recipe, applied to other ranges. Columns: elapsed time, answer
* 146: 92.97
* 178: 87.62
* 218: 106.2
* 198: 125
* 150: 82.62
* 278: 105.1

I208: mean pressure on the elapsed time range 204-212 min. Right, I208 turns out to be 114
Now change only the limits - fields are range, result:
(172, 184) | 88.6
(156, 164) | 56.3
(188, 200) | 121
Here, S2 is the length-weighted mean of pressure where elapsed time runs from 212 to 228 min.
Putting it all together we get 116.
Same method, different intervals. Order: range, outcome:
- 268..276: 106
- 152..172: 62.9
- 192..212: 119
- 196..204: 123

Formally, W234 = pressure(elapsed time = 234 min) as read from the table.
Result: 115.8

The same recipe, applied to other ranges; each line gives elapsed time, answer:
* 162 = 54.23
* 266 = 110.9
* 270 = 109.4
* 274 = 103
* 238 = 117.3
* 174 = 81.21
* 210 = 111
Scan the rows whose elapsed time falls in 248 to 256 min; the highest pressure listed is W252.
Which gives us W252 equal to 113.8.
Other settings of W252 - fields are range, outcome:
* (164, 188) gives 107.6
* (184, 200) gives 125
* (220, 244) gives 120.3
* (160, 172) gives 71.48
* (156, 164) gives 58.47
